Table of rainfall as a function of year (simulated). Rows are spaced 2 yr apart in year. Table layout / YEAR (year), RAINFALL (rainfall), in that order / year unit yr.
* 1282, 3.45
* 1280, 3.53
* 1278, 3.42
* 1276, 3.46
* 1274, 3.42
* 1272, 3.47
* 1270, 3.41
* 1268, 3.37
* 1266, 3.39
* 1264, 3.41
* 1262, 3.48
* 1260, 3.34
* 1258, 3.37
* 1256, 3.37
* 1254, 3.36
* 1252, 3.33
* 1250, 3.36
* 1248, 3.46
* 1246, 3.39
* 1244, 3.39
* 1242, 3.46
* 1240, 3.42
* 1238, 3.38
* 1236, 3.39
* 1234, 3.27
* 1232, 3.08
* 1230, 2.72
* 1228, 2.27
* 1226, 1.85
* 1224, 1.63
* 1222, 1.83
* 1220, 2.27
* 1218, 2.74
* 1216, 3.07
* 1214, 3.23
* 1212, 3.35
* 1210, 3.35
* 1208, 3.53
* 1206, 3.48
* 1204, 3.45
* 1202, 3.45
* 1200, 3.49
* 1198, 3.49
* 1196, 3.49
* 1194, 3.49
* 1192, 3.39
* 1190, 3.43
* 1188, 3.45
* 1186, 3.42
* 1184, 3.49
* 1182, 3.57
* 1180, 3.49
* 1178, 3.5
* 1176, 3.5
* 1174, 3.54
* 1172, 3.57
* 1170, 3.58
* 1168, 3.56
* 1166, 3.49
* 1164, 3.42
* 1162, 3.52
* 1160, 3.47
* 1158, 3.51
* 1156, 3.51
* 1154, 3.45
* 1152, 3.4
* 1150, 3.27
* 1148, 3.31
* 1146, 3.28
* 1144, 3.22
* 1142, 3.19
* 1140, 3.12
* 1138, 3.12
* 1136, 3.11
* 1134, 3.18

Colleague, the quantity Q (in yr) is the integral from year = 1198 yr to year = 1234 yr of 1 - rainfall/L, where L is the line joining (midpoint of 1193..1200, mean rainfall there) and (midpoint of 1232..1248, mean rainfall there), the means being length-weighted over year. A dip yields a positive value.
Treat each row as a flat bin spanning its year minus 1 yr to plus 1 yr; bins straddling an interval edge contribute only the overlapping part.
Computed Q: 5.7 yr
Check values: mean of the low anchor 3.49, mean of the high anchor 3.37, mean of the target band 2.9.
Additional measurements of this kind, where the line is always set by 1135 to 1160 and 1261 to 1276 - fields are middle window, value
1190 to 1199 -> -0.3 yr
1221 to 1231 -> 3.9 yr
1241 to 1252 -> 0.0 yr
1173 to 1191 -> -0.8 yr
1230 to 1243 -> 0.4 yr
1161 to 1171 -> -0.6 yr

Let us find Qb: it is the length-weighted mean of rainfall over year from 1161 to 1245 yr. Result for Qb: 3.23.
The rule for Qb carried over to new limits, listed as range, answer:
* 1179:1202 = 3.47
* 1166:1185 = 3.53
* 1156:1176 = 3.52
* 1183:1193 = 3.44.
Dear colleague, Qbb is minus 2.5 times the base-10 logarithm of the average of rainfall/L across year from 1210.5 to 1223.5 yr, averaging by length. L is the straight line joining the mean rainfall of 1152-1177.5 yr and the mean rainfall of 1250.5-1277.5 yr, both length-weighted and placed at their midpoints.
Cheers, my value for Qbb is 0.255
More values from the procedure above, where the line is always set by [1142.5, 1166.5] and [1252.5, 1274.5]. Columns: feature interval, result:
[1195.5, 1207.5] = -0.02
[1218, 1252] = 0.17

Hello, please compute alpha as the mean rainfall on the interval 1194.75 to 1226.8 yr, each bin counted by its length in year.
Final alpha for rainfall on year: 2.99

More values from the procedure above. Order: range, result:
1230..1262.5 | 3.34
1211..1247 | 2.87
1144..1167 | 3.41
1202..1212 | 3.44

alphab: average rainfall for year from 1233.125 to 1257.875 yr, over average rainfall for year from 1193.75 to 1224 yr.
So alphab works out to 1.1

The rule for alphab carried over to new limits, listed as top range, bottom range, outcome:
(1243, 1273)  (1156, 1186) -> 0.97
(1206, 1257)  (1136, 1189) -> 0.89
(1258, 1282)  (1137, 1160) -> 1.03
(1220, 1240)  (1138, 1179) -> 0.77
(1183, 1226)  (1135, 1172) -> 0.93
